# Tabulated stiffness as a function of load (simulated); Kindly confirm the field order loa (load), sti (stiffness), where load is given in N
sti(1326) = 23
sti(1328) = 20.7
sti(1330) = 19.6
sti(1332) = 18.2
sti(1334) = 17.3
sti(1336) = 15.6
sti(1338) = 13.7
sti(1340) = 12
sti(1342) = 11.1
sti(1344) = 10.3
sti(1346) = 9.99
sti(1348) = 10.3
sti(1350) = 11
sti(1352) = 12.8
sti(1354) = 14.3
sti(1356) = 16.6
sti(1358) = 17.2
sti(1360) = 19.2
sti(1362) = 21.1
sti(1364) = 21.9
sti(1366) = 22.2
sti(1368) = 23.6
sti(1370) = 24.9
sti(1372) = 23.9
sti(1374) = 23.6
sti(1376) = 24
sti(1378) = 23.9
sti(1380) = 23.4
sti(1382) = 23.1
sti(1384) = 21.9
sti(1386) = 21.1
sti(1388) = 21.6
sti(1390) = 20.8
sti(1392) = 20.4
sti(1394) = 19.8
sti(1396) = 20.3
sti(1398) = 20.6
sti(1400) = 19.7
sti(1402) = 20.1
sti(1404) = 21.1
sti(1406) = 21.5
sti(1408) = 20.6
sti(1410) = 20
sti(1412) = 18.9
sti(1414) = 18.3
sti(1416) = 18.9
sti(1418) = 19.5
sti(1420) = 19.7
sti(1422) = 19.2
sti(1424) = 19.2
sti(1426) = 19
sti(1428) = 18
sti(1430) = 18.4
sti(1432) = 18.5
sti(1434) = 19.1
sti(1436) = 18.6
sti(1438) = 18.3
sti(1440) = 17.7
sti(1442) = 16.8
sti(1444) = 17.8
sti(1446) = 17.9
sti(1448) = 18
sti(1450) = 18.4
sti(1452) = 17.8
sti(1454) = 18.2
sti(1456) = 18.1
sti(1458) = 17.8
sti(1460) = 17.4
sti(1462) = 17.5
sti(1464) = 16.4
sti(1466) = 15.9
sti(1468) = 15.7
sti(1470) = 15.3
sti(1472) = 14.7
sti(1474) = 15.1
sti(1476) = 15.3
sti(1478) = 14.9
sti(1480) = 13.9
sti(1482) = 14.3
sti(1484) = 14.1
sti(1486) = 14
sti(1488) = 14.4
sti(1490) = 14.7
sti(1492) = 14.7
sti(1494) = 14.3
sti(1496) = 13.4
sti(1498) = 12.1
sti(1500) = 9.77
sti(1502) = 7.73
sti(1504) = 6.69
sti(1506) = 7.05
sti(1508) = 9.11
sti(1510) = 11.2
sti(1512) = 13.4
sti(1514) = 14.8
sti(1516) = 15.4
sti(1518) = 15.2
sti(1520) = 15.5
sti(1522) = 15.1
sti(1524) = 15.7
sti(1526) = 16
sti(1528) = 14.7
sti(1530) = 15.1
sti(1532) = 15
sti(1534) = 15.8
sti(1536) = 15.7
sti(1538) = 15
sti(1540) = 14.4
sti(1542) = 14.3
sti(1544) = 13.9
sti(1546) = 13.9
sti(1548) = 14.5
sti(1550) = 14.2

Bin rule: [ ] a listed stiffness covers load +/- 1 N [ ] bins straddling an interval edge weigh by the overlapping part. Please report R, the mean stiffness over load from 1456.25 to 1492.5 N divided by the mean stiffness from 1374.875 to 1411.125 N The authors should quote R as 0.7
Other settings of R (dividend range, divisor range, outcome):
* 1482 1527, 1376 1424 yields 0.63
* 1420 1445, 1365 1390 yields 0.80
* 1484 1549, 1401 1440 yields 0.70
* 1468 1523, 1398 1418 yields 0.66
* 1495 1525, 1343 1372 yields 0.71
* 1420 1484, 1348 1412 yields 0.85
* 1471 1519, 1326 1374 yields 0.76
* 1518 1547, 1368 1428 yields 0.72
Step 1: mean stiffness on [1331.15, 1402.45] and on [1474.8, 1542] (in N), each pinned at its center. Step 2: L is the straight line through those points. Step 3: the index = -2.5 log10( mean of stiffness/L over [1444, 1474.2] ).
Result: -0.11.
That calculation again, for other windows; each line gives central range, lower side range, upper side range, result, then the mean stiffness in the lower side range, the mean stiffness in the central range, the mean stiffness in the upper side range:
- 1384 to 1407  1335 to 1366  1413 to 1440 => -0.21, 14.7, 20.7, 18.8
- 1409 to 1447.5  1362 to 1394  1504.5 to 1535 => 0.05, 22.5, 18.6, 13.8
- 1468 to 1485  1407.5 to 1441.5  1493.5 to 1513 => -0.12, 18.9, 14.8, 10.4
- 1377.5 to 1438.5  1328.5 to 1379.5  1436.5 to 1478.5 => -0.16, 17.6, 20.1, 16.9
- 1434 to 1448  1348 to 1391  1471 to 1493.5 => -0.08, 20.3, 17.9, 14.5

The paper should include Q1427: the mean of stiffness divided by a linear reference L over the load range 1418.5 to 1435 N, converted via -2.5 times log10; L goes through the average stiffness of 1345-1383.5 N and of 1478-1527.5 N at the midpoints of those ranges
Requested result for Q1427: -0.15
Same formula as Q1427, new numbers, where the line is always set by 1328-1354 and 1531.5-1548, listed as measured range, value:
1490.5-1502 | 0.16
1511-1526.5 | -0.04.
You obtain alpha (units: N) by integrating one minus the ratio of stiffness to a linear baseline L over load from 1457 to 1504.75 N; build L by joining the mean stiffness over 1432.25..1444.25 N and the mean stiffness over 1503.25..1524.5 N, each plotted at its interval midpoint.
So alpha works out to 2.9 N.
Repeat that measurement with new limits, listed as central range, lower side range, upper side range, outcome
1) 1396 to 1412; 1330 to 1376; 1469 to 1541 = -4.47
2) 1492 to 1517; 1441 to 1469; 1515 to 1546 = 7.07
